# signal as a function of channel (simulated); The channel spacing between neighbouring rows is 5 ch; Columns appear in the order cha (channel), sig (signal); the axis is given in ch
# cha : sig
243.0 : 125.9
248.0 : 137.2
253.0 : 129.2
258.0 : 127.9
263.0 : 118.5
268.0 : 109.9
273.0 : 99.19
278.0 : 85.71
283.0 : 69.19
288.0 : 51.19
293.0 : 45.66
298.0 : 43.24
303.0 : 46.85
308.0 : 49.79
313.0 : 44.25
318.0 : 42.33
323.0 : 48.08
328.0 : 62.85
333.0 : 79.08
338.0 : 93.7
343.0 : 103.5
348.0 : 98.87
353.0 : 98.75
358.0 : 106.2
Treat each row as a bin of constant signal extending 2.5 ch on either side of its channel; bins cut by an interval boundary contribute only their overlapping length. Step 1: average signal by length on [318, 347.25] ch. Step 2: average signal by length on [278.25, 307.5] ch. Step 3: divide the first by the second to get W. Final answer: 1.4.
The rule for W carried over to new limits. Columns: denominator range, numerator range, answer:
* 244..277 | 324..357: 0.74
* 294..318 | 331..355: 2.08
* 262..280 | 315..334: 0.55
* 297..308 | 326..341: 1.72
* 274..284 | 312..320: 0.53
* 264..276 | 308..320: 0.42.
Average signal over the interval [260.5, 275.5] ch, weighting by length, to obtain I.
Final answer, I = 109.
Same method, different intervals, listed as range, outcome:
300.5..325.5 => 46.3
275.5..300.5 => 59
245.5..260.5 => 131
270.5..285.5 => 84.7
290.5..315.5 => 46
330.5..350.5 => 93.8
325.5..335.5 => 71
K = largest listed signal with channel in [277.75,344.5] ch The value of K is 103.5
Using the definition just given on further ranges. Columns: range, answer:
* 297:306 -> 46.85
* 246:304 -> 137.2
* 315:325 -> 48.08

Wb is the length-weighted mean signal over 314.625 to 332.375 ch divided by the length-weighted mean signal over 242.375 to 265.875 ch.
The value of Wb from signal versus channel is 0.4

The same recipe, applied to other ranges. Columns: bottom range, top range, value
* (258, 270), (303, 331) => 0.42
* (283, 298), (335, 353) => 1.92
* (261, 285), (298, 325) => 0.48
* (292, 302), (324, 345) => 1.83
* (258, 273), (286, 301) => 0.41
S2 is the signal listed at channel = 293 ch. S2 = 45.66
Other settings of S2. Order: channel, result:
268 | 109.9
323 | 48.08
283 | 69.19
